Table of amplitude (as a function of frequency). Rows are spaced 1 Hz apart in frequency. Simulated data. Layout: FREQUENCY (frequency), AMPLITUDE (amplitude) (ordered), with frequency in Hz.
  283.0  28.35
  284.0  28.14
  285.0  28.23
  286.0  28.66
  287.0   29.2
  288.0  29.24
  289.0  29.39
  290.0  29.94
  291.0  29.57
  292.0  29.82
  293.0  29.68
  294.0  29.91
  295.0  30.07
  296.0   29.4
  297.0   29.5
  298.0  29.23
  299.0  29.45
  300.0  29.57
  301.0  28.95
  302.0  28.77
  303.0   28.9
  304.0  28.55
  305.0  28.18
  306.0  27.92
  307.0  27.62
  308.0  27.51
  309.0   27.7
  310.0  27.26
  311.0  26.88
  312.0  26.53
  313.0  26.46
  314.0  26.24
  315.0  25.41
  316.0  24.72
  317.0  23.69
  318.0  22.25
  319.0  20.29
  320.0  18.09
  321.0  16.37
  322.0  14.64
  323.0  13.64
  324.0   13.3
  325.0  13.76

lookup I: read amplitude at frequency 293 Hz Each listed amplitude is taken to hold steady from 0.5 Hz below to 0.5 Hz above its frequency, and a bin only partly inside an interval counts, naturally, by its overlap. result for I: 29.68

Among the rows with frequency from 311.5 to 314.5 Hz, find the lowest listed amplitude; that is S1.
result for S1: 26.24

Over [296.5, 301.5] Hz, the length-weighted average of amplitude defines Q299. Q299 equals 29.3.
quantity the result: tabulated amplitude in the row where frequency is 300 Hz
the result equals 29.57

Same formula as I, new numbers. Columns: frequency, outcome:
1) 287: 29.2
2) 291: 29.57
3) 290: 29.94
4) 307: 27.62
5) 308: 27.51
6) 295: 30.07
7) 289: 29.39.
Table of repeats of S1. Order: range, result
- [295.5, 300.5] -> 29.23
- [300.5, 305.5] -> 28.18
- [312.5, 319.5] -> 20.29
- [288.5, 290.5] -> 29.39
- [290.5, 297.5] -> 29.4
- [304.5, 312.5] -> 26.53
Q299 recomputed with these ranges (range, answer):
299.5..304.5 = 28.9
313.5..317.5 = 25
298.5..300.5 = 29.5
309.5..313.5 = 26.8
